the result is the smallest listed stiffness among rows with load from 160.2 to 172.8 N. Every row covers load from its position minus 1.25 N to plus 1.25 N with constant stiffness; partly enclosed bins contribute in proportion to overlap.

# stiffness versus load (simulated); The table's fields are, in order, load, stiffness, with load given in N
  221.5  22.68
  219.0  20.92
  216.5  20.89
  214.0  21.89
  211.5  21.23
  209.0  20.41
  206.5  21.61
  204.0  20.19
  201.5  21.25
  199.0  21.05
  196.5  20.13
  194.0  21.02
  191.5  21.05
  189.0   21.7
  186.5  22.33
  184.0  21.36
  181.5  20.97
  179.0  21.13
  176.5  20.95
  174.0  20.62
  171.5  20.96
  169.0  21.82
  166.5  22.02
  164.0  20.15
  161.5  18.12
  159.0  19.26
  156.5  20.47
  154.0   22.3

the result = 18.12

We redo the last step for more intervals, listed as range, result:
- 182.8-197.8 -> 20.13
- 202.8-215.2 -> 20.19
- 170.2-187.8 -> 20.62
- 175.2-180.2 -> 20.95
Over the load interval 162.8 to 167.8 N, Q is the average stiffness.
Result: 21.1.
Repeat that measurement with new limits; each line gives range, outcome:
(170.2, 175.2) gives 20.8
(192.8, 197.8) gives 20.6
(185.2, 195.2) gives 21.5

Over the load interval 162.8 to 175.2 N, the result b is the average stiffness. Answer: 21.1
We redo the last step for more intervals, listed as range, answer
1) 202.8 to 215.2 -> 21.1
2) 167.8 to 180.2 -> 21.1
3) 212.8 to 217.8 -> 21.4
